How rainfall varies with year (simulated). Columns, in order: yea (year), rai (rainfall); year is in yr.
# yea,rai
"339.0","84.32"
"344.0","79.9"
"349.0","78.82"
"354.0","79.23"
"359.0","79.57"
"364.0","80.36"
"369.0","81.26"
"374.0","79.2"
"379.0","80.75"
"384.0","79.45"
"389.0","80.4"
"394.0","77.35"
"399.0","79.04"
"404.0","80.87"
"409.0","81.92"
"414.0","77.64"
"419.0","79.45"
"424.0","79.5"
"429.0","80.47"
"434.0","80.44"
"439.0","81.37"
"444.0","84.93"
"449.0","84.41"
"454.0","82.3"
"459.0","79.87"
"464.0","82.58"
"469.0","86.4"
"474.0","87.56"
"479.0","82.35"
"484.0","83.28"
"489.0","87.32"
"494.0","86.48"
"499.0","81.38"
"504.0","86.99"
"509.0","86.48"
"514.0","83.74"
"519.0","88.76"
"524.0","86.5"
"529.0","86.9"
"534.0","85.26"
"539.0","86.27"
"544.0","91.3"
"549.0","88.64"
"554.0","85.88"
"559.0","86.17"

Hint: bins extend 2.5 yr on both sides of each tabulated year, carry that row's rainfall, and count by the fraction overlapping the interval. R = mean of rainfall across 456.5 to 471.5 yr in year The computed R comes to 83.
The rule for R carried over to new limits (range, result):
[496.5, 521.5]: 85.5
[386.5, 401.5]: 78.9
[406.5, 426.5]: 79.6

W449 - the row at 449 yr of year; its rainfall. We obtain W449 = 84.41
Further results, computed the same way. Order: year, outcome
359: 79.57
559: 86.17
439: 81.37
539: 86.27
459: 79.87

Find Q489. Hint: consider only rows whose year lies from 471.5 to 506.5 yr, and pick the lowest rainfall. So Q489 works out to 81.38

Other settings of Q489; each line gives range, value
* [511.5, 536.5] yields 83.74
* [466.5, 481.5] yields 82.35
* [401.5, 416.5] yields 77.64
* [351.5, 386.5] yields 79.2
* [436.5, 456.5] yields 81.37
